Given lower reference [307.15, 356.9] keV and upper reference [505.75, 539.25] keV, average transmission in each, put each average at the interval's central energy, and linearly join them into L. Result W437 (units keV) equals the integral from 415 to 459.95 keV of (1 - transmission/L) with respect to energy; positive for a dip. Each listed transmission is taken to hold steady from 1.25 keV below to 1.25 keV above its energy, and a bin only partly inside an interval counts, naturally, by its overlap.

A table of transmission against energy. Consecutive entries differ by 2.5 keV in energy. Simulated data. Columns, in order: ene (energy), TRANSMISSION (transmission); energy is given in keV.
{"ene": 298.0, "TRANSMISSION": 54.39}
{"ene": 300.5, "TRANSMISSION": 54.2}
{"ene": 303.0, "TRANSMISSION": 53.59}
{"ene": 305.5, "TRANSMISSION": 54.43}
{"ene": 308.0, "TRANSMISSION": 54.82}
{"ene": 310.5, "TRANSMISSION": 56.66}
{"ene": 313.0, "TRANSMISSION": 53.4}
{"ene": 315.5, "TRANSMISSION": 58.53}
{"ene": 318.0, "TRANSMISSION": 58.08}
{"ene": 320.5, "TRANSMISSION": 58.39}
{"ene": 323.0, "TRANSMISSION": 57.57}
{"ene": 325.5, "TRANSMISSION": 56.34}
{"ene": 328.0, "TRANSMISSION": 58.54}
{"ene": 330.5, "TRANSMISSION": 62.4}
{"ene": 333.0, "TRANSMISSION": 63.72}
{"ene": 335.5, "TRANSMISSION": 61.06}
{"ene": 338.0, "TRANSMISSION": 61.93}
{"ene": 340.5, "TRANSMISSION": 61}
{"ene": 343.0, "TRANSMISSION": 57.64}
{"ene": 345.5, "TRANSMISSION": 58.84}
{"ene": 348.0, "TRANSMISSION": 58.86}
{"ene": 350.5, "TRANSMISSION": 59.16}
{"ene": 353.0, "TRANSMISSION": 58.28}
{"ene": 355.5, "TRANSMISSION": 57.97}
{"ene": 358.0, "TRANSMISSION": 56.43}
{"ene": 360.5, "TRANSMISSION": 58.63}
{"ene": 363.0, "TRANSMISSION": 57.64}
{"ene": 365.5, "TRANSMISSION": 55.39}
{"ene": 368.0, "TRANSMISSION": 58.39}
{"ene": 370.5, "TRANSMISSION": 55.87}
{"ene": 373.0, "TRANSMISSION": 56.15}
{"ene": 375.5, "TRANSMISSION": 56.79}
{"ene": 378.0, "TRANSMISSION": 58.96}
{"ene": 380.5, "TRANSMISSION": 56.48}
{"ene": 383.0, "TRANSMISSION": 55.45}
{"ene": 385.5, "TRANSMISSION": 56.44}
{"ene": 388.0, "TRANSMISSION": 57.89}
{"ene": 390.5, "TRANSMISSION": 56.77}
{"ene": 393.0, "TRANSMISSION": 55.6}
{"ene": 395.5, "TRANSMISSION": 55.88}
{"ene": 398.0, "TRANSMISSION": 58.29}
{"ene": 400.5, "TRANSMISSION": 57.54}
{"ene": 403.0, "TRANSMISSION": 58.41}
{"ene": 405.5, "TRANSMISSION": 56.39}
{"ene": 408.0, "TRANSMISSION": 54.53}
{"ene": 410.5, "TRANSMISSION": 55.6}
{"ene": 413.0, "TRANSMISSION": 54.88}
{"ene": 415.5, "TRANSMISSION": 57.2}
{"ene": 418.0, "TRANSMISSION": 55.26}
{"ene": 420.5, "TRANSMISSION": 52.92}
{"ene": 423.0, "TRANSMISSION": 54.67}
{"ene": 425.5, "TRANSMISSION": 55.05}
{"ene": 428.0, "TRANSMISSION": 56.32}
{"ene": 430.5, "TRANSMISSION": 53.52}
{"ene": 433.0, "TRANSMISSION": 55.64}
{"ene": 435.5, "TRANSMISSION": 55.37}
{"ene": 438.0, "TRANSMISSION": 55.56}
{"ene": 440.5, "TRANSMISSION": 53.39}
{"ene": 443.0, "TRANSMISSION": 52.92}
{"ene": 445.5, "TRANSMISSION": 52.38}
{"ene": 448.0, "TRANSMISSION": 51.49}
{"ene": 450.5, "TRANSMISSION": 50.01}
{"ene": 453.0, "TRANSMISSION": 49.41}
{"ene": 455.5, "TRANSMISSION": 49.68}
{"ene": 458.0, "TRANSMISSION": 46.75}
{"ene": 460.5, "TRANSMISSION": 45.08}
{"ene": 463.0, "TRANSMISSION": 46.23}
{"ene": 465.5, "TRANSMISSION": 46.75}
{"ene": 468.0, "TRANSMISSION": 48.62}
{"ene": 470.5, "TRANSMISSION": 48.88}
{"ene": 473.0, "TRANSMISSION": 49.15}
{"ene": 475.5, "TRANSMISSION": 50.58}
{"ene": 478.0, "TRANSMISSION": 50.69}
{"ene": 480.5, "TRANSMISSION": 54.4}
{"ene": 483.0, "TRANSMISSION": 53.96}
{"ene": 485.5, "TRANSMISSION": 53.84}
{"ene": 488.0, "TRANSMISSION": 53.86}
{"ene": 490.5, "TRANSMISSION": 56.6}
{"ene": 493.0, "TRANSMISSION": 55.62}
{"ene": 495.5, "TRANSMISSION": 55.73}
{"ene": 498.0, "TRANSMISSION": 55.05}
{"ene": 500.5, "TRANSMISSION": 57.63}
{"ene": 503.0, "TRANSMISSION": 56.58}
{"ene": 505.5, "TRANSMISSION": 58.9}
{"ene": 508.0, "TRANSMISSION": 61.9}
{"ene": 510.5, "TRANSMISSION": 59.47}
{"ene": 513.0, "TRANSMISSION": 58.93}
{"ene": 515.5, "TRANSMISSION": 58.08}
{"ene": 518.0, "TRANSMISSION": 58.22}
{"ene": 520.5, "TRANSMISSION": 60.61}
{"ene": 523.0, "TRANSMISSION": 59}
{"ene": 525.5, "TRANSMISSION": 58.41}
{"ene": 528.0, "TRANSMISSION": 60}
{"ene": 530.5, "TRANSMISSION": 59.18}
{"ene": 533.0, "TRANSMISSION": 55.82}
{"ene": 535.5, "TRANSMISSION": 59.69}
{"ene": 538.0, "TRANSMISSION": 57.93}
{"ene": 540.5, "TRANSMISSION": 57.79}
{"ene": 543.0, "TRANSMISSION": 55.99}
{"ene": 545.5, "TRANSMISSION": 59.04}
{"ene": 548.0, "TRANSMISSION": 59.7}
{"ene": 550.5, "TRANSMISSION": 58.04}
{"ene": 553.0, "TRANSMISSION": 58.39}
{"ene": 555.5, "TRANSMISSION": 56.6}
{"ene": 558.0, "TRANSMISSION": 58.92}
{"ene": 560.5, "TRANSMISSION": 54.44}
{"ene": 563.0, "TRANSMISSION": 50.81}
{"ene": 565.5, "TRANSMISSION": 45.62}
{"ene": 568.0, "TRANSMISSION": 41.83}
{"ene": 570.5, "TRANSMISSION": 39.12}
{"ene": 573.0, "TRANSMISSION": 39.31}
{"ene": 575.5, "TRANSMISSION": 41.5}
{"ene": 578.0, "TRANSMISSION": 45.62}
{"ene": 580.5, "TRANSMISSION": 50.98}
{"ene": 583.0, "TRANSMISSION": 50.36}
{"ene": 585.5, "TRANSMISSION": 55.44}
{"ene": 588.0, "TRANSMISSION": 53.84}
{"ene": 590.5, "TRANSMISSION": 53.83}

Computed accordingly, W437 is 4.48 keV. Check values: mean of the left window 58.7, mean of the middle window 53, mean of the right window 59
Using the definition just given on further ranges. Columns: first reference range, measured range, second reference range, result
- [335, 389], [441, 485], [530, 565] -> 5.7 keV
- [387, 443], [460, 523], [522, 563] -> 2.8 keV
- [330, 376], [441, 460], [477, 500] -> 1.9 keV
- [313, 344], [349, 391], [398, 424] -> 0.3 keV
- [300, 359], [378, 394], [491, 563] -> 0.4 keV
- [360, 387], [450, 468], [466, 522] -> 2.6 keV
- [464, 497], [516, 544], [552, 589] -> -4.3 keV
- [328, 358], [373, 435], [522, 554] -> 3.4 keV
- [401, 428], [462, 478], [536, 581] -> 1.6 keV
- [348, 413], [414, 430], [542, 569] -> 0.4 keV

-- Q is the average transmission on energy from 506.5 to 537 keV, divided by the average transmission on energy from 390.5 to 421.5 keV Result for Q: 1.1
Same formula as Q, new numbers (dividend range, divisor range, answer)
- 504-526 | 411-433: 1.08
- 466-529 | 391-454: 1.02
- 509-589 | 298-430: 0.95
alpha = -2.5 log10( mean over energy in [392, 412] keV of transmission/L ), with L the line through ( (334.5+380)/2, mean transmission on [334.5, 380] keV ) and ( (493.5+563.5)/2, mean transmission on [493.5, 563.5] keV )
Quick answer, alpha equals 0.031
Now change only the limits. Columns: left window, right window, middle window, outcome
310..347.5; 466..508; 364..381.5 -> 0.01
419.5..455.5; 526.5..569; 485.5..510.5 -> -0.04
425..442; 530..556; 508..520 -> -0.04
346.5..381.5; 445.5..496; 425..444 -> -0.03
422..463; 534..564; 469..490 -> 0.04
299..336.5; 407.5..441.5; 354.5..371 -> -0.02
